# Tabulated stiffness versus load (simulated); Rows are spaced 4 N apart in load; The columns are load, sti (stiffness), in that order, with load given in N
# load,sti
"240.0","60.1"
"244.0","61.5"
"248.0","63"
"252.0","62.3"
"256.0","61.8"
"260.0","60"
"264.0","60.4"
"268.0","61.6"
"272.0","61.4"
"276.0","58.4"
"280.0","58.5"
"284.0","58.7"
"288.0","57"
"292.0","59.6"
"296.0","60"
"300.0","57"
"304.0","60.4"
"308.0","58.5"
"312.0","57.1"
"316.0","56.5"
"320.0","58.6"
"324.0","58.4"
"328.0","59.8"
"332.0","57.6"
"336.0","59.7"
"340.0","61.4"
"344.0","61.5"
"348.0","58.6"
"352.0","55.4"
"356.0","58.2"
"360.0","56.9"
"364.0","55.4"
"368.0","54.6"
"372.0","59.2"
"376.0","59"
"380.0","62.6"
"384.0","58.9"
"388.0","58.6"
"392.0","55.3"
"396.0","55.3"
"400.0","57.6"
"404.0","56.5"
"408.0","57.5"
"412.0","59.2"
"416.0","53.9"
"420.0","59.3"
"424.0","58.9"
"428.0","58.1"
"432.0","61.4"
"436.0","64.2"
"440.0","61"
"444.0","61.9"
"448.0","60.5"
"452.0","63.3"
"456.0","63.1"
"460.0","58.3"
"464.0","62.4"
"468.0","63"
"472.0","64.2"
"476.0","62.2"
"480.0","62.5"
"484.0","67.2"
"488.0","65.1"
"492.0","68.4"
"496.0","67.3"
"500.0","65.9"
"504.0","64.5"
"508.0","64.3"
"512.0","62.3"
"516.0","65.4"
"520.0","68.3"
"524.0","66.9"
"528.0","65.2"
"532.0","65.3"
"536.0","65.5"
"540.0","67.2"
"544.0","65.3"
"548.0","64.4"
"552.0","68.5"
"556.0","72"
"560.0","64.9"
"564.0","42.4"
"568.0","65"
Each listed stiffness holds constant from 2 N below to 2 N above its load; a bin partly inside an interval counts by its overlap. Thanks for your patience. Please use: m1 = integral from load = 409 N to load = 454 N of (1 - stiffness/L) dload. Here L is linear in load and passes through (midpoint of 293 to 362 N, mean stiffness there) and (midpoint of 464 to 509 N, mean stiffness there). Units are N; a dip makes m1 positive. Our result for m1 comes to 1.9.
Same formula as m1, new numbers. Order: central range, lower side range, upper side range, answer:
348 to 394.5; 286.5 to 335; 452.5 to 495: 2.10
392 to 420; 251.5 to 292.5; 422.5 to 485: 2.12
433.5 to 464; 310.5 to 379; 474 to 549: 0.44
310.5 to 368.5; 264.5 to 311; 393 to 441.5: 0.82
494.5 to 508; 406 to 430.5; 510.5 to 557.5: -0.35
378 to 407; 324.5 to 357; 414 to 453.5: 0.91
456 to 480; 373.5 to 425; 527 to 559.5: -0.03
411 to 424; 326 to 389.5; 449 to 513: 0.77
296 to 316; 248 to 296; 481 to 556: 0.88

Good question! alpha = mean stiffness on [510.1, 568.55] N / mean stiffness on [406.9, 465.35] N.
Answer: 1.1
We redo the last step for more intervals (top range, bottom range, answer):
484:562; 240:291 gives 1.10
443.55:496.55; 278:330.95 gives 1.09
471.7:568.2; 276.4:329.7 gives 1.11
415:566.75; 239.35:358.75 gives 1.07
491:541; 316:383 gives 1.12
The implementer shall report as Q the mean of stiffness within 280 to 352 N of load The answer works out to 58.7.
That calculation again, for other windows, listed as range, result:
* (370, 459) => 59.3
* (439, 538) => 64.2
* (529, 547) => 65.7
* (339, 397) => 58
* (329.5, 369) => 58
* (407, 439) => 59.2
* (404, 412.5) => 57.8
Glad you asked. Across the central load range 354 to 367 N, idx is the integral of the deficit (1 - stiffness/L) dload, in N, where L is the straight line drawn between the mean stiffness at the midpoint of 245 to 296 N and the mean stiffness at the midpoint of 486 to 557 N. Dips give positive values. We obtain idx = 1.2 N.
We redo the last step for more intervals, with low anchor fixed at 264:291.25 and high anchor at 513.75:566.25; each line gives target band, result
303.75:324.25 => 0.7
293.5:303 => 0.2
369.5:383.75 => 0.3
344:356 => 0.6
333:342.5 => 0.0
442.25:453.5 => 0.2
